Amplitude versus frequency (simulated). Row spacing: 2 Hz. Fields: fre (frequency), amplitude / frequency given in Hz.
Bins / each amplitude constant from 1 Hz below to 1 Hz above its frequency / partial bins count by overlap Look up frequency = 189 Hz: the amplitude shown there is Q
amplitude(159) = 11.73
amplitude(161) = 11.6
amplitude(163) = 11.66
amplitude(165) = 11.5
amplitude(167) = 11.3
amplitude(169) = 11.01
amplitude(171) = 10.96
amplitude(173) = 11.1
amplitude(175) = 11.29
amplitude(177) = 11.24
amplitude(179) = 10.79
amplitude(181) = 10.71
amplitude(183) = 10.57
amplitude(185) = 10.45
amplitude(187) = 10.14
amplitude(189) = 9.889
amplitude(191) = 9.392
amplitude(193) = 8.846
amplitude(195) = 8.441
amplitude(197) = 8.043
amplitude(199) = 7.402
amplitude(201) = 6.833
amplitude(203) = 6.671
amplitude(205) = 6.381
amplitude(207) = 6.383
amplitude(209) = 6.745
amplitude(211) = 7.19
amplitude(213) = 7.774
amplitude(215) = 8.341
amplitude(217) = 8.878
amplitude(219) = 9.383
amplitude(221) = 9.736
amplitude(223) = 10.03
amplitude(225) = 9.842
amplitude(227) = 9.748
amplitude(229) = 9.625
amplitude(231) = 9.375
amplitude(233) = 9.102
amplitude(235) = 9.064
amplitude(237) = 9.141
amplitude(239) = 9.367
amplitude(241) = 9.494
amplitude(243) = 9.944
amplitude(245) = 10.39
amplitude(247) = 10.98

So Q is 9.889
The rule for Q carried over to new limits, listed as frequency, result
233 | 9.102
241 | 9.494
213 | 7.774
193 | 8.846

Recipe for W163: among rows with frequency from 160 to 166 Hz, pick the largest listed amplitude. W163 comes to 11.66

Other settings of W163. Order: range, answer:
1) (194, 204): 8.441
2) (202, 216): 8.341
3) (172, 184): 11.29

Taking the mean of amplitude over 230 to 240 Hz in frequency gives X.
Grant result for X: 9.21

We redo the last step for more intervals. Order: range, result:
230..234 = 9.24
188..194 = 9.38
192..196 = 8.64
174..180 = 11.1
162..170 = 11.4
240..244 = 9.72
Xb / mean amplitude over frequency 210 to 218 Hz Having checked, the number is 8.05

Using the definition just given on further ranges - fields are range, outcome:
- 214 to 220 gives 8.87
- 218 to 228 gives 9.75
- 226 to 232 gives 9.58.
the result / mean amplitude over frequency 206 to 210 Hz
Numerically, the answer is 6.56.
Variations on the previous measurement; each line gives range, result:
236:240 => 9.25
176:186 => 10.8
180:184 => 10.6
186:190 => 10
